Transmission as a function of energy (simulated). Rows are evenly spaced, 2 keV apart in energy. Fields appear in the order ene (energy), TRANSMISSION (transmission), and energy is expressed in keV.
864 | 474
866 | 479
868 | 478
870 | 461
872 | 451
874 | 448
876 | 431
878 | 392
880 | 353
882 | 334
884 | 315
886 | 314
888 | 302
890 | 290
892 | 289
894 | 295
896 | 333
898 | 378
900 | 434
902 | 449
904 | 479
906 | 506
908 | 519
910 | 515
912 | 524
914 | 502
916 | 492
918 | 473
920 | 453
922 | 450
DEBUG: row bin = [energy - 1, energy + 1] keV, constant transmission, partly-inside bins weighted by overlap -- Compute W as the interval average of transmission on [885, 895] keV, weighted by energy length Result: 298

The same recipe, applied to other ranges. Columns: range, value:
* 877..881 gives 372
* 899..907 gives 467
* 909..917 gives 508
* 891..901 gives 346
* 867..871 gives 470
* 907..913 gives 519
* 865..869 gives 478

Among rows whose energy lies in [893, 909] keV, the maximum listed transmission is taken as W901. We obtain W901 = 519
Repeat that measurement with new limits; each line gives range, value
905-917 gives 524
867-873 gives 478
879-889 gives 353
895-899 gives 378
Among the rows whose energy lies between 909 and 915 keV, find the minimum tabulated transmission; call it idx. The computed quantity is 502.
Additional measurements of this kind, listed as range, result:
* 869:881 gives 353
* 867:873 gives 451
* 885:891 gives 290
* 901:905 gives 449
